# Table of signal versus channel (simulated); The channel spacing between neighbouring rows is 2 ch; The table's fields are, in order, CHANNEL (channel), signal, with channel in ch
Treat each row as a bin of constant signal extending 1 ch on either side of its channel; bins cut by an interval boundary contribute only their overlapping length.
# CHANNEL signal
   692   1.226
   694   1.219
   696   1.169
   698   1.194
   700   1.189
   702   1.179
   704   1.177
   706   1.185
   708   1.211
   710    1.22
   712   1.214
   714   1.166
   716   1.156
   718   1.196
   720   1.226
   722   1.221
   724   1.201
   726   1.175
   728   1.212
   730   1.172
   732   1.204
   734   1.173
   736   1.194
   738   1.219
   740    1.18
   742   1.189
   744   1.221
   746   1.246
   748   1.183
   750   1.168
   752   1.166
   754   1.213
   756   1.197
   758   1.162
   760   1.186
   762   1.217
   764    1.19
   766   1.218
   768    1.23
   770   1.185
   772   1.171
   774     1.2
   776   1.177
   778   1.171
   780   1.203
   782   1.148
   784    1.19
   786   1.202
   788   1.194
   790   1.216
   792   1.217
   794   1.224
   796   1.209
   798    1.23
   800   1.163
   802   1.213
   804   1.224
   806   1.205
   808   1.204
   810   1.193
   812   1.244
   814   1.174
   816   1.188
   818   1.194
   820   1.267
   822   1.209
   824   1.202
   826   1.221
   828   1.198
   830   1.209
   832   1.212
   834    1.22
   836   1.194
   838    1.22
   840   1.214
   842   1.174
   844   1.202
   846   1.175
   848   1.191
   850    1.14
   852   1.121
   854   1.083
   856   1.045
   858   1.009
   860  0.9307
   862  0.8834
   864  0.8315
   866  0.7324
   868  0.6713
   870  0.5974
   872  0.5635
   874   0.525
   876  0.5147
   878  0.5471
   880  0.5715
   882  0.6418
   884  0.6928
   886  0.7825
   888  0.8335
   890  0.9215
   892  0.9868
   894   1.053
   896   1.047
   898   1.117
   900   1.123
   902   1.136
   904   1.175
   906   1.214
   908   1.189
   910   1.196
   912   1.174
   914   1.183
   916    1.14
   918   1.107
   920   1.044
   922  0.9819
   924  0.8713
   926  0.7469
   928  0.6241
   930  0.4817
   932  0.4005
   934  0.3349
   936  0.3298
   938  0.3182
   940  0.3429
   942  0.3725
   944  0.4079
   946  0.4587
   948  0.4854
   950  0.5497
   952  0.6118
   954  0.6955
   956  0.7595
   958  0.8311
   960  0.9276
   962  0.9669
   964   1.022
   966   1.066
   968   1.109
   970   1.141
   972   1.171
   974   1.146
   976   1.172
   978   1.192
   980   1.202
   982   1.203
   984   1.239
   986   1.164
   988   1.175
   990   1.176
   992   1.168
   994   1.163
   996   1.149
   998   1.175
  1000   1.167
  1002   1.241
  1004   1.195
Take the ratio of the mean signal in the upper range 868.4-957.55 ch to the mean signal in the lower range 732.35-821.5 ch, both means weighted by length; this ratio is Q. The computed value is 0.6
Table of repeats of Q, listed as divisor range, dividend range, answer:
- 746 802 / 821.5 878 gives 0.84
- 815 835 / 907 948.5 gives 0.60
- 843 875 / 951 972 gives 1.01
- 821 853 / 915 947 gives 0.52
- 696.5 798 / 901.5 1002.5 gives 0.77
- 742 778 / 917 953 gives 0.49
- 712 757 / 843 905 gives 0.75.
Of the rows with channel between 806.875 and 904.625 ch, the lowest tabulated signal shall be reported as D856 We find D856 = 0.5147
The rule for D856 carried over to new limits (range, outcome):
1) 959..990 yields 0.9276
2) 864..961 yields 0.3182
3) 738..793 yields 1.148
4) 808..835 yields 1.174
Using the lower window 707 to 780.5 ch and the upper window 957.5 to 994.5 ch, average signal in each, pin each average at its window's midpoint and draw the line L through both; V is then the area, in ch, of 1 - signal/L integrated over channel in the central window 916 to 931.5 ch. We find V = 4.0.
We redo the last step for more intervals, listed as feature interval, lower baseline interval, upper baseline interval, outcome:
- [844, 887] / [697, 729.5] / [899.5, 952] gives 3.39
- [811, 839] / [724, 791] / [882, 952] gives -4.86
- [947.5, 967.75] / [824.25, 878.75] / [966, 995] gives 5.84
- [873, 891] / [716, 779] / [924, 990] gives 5.23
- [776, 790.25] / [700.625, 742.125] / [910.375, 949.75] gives -1.99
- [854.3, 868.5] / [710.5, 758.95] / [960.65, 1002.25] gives 3.42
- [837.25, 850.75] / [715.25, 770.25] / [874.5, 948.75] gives -3.25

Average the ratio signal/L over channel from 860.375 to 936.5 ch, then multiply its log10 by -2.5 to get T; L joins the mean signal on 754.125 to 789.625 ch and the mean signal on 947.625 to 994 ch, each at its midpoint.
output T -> 0.27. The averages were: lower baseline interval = 1.19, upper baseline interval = 1.02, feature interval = 0.845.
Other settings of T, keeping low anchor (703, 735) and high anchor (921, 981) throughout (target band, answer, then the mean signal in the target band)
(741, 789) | -0.08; 1.19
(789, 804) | -0.16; 1.21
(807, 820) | -0.18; 1.2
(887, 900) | -0.16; 1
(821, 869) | -0.14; 1.1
